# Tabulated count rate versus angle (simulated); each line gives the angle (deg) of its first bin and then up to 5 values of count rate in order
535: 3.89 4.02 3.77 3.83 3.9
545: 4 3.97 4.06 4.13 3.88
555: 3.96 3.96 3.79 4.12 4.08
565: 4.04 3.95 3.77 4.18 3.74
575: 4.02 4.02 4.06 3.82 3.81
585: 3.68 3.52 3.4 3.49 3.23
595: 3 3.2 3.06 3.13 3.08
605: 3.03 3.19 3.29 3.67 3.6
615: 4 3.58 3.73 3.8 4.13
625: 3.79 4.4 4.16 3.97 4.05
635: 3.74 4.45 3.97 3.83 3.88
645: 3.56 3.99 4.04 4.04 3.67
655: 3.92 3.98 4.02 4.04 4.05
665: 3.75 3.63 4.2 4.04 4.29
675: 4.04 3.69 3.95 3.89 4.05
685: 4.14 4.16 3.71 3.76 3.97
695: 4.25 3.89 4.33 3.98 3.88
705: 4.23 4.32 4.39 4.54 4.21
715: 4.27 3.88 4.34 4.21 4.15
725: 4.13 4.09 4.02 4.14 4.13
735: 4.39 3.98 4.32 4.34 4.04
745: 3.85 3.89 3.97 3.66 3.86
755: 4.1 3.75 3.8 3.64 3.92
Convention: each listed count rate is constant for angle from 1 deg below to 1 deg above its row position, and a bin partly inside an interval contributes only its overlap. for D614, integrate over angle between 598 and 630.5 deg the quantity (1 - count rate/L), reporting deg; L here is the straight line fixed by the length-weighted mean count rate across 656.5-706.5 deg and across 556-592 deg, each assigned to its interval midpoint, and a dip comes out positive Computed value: 2.5 deg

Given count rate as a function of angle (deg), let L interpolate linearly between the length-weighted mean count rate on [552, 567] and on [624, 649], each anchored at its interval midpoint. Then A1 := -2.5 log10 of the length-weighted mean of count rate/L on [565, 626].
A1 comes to 0.107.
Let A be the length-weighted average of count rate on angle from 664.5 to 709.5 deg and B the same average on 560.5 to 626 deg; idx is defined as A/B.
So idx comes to 1.1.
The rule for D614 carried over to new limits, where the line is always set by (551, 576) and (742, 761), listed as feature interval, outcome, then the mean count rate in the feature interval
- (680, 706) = -0.8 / 4.02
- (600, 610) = 2.0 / 3.14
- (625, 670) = -0.5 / 3.97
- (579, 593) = 1.2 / 3.62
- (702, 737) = -2.8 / 4.19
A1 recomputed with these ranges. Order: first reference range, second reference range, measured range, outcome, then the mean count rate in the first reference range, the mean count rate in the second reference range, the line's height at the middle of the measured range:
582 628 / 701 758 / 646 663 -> -0.061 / 3.51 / 4.11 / 3.75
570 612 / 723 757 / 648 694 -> -0.045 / 3.51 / 4.05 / 3.8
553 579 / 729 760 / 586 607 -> 0.232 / 3.97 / 4.01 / 3.98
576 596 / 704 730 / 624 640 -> -0.069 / 3.6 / 4.21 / 3.82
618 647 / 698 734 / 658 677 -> 0.017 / 3.96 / 4.18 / 4.05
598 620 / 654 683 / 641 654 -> -0.027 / 3.4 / 3.97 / 3.77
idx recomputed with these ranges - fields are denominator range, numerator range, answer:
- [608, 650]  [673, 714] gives 1.05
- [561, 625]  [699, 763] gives 1.12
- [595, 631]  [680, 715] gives 1.15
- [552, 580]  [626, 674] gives 1.00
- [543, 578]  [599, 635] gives 0.92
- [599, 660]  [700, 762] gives 1.08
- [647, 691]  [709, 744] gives 1.06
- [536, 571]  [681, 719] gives 1.04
